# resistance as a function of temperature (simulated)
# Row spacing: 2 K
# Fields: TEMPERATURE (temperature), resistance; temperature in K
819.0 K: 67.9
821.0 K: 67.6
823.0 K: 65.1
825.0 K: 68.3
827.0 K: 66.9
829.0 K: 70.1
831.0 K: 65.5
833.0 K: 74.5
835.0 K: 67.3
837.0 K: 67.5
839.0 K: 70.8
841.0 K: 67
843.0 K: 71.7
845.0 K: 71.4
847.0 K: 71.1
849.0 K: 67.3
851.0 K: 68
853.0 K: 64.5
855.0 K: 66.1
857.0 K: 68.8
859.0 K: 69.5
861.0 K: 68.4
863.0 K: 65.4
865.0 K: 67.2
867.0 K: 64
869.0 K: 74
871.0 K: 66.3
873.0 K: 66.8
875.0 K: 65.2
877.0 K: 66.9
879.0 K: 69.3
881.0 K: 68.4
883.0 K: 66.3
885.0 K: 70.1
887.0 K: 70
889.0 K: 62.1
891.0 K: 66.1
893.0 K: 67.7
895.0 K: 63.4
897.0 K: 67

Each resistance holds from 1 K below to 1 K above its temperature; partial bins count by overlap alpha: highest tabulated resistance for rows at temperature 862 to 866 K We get 67.2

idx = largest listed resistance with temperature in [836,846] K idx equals 71.7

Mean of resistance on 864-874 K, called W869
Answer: 67.7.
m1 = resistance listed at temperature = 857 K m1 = 68.8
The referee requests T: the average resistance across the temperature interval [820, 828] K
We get 67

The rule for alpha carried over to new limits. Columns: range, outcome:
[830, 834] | 74.5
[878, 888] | 70.1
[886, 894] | 70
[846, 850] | 71.1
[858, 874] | 74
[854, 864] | 69.5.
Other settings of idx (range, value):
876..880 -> 69.3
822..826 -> 68.3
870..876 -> 66.8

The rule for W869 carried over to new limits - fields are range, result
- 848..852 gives 67.7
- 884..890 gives 67.4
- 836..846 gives 69.7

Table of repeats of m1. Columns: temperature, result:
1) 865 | 67.2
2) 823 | 65.1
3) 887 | 70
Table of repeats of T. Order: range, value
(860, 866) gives 67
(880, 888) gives 68.7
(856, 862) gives 68.9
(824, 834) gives 69.1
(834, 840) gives 68.5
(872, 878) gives 66.3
